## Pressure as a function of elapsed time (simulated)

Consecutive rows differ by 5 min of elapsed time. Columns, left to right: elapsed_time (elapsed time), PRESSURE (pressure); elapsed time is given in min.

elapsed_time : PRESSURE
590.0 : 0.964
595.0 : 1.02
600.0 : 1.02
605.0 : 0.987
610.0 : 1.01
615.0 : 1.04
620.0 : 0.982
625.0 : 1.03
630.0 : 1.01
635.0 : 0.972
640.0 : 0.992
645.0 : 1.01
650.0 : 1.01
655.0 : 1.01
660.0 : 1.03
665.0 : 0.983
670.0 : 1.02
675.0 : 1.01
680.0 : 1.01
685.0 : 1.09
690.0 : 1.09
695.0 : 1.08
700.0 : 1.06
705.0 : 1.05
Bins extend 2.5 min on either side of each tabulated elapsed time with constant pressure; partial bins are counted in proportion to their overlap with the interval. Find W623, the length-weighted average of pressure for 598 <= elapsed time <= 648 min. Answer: 1.01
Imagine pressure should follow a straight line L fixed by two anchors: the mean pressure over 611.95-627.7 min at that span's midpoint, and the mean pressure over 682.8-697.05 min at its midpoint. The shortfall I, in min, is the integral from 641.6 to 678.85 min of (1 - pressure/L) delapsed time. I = 1.7 min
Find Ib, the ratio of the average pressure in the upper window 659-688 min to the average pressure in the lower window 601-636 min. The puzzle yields 1.0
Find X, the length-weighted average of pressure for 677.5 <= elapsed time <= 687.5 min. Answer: 1.05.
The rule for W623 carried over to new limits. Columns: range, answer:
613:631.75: 1.02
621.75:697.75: 1.02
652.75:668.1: 1.01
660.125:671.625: 1.01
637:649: 1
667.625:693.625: 1.05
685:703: 1.08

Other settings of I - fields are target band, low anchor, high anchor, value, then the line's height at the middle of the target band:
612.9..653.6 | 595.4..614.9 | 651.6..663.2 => 0.4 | 1.01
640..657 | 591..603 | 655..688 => 0.2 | 1.02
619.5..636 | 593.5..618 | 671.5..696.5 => 0.4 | 1.03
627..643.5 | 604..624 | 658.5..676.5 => 0.2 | 1.01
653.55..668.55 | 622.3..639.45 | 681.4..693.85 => 0.5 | 1.04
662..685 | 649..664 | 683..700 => 0.7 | 1.05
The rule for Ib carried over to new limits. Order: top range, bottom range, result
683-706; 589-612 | 1.07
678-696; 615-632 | 1.06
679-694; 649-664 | 1.06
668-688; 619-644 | 1.04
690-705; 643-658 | 1.06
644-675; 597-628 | 1.00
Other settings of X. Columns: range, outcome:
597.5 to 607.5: 1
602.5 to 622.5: 1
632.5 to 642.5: 0.982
